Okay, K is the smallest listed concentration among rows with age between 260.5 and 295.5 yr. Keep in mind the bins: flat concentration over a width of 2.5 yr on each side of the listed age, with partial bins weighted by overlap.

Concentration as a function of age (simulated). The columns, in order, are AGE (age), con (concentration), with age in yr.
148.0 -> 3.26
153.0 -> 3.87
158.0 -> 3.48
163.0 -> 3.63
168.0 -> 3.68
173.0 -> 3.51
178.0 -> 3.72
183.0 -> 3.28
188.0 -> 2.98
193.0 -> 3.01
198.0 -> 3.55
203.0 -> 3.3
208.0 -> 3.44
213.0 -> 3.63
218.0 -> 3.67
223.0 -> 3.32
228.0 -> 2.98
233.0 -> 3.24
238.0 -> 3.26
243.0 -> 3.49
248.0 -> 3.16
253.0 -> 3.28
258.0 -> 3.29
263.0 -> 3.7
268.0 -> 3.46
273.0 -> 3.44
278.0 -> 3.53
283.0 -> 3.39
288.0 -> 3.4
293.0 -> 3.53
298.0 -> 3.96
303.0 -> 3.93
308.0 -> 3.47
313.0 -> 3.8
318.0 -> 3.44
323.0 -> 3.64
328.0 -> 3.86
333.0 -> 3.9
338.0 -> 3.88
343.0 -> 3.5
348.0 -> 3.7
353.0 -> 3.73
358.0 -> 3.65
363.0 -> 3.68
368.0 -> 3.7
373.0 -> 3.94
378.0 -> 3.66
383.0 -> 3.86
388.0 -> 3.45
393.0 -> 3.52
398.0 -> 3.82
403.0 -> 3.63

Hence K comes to 3.39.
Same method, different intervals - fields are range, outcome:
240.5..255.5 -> 3.16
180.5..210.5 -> 2.98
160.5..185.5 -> 3.28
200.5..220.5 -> 3.3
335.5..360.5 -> 3.5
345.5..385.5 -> 3.65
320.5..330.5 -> 3.64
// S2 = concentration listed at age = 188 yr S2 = 2.98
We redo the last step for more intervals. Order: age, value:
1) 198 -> 3.55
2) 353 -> 3.73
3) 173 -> 3.51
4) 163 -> 3.63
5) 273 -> 3.44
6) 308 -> 3.47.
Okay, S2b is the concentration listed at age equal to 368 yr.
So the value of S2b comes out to 3.7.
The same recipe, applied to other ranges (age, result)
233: 3.24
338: 3.88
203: 3.3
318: 3.44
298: 3.96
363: 3.68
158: 3.48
